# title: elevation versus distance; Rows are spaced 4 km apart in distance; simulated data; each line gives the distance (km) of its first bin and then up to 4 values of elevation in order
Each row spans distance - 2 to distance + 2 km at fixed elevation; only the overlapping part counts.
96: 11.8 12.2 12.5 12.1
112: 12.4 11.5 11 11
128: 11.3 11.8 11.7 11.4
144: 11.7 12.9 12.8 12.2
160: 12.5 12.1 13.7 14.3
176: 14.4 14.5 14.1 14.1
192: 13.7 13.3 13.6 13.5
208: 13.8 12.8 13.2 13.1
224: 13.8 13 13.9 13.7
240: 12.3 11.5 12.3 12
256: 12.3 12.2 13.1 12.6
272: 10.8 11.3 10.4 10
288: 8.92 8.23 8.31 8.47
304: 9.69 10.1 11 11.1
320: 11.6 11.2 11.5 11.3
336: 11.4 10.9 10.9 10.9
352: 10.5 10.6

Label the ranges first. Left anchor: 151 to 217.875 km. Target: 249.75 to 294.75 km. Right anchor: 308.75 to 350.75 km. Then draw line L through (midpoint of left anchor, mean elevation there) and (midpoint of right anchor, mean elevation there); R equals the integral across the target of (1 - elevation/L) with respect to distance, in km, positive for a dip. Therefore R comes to 3.9 km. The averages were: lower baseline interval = 13.5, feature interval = 11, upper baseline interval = 11.1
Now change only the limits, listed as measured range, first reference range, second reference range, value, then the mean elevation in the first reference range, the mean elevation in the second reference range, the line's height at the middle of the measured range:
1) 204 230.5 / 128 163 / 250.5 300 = -4.6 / 12.1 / 10.7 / 11.3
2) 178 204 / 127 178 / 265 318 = -4.3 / 12.5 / 10.1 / 11.9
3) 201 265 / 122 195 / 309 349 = -4.4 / 12.8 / 11.2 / 12.1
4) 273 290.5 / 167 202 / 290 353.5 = 2.1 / 14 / 10.4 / 11.5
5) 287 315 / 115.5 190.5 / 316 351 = 5.2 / 12.6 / 11.2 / 11.4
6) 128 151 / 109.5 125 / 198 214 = 0.2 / 11.5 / 13.4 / 12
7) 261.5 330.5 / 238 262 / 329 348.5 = 6.4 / 12.1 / 11.1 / 11.6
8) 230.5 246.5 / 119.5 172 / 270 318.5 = -3.1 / 12.1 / 9.88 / 10.7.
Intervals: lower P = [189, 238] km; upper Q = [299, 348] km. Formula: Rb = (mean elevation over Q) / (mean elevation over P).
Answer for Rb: 0.8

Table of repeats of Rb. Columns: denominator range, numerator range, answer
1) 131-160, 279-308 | 0.76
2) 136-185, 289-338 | 0.79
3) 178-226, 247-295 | 0.81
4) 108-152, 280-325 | 0.84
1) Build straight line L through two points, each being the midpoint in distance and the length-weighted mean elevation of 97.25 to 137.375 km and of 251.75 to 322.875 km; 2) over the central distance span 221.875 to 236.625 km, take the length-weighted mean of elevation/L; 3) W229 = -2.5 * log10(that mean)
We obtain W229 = -0.23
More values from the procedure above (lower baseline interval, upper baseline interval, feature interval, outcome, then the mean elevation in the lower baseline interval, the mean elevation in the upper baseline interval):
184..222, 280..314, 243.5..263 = -0.08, 13.5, 9.4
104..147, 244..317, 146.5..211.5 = -0.19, 11.7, 10.7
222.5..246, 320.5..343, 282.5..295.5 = 0.32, 13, 11.3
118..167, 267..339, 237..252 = -0.11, 11.9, 10.4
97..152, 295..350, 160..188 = -0.19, 11.8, 10.6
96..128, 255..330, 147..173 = -0.12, 11.8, 10.7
